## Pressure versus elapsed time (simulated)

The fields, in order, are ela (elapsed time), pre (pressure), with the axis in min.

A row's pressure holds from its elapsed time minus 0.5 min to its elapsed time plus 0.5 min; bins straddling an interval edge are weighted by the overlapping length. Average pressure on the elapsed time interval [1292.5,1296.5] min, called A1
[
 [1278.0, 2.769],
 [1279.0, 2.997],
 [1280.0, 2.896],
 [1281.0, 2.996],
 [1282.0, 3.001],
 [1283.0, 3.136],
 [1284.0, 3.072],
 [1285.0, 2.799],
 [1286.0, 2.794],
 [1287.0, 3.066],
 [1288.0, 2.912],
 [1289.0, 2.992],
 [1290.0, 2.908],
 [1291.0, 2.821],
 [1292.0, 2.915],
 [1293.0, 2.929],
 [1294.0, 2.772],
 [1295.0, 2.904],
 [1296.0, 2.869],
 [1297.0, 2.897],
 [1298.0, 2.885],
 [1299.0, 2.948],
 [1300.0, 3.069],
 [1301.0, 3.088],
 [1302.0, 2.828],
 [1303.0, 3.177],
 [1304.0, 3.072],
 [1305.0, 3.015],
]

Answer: 2.87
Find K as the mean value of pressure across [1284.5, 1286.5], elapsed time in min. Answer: 2.8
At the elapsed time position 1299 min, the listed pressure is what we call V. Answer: 2.948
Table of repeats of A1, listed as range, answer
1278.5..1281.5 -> 2.96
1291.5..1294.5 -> 2.87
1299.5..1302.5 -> 2.99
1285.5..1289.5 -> 2.94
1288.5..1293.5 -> 2.91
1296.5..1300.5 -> 2.95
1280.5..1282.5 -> 3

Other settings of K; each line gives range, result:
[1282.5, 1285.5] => 3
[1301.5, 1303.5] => 3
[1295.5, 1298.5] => 2.88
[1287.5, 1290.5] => 2.94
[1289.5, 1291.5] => 2.86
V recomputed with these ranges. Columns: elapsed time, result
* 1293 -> 2.929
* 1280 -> 2.896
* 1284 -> 3.072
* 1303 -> 3.177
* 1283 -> 3.136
